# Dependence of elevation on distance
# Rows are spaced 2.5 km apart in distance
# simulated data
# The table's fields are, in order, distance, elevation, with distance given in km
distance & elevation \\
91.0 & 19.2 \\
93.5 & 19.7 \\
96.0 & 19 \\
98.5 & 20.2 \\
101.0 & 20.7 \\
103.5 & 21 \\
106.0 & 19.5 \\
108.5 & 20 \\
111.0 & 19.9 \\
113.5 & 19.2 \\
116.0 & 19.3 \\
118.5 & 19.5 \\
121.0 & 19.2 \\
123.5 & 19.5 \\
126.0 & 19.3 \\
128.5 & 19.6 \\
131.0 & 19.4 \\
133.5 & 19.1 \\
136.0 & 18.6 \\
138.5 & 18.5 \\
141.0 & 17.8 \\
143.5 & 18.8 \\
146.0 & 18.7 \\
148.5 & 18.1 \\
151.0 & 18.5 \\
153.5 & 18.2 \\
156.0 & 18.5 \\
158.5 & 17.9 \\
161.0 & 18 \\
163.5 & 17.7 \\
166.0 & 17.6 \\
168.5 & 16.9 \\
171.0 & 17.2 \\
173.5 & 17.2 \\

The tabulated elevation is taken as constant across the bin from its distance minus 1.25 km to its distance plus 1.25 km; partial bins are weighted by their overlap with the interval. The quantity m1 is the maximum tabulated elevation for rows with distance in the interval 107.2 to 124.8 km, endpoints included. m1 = 20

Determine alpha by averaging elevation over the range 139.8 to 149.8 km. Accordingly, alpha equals 18.4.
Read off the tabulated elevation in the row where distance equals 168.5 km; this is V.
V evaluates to 16.9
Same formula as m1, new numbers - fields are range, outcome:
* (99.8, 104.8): 21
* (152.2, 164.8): 18.5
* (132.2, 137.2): 19.1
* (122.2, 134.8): 19.6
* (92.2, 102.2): 20.7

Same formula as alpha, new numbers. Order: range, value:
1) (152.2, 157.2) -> 18.4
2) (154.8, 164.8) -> 18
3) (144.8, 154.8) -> 18.4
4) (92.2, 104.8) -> 20.1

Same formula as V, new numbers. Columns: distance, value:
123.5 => 19.5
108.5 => 20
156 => 18.5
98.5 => 20.2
